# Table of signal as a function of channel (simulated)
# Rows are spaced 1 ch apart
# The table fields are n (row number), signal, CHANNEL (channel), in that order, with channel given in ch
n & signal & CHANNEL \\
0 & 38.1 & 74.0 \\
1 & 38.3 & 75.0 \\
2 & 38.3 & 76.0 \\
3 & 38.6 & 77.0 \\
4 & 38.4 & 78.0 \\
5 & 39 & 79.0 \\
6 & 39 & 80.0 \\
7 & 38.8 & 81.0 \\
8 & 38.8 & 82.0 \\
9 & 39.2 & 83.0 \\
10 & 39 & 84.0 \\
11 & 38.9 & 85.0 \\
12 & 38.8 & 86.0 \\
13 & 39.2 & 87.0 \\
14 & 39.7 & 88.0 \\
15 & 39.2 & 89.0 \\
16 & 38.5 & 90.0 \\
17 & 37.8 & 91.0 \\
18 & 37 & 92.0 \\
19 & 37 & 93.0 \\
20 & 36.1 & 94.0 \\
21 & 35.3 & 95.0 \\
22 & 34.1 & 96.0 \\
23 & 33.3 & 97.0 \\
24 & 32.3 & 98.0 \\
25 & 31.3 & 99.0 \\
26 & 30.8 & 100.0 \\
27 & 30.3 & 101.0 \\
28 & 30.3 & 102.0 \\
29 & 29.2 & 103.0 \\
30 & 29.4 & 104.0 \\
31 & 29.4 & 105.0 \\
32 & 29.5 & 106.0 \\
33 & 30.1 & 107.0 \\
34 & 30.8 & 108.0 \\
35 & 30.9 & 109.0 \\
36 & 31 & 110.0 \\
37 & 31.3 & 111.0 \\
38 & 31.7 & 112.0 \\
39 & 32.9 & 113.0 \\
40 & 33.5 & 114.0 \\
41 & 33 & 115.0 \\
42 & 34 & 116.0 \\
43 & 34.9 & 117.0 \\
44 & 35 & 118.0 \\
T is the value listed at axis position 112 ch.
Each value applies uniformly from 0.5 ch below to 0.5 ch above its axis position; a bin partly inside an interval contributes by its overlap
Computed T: 31.7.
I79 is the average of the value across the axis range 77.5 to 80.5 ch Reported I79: 38.8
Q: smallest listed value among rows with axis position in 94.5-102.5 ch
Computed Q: 30.3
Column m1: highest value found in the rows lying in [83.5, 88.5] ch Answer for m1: 39.7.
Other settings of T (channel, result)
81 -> 38.8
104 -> 29.4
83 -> 39.2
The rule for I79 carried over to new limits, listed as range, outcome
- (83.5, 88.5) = 39.1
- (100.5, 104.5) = 29.8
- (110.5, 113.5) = 32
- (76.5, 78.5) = 38.5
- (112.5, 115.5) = 33.1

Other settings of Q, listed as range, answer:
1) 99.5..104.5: 29.2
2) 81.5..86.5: 38.8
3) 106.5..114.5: 30.1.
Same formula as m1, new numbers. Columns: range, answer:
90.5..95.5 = 37.8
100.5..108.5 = 30.8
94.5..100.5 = 35.3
